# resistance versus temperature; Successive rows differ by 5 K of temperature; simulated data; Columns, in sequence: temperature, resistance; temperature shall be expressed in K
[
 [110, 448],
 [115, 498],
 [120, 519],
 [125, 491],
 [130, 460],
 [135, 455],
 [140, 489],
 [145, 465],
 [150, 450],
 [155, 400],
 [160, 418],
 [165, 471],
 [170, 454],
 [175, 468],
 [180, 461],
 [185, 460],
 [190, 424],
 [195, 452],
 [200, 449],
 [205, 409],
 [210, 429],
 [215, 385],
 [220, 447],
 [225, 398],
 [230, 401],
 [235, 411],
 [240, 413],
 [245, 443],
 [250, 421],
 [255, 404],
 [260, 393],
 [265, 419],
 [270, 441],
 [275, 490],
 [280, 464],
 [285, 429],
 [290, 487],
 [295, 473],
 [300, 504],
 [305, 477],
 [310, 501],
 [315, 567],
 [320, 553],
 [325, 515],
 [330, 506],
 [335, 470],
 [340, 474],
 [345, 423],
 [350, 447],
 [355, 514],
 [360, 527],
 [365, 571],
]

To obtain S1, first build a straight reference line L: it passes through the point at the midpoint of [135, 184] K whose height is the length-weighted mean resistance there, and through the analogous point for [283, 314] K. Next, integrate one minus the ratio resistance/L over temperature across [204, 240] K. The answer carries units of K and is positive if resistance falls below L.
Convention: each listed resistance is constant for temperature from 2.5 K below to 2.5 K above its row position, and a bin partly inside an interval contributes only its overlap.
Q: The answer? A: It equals 4.3 K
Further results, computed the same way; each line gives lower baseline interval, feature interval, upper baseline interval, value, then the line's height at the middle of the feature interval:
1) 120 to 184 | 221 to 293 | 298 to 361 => 7.7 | 482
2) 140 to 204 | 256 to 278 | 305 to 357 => 2.0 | 477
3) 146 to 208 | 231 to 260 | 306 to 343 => 3.6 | 474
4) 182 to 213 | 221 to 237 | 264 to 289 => 1.3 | 443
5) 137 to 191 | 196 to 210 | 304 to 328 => 1.2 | 471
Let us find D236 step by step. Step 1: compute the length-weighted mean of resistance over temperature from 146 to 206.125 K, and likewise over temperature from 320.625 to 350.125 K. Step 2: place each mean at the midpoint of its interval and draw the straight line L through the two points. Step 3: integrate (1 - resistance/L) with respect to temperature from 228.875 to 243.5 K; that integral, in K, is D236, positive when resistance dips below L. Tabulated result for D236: 1.5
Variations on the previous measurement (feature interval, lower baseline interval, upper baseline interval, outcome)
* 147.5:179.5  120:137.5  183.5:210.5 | 0.78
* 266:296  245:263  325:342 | -1.63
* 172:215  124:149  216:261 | -0.18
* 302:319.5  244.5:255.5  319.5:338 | -1.16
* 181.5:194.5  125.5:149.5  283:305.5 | 0.69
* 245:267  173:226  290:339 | 2.66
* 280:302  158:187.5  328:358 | -0.18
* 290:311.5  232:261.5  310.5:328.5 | 0.76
